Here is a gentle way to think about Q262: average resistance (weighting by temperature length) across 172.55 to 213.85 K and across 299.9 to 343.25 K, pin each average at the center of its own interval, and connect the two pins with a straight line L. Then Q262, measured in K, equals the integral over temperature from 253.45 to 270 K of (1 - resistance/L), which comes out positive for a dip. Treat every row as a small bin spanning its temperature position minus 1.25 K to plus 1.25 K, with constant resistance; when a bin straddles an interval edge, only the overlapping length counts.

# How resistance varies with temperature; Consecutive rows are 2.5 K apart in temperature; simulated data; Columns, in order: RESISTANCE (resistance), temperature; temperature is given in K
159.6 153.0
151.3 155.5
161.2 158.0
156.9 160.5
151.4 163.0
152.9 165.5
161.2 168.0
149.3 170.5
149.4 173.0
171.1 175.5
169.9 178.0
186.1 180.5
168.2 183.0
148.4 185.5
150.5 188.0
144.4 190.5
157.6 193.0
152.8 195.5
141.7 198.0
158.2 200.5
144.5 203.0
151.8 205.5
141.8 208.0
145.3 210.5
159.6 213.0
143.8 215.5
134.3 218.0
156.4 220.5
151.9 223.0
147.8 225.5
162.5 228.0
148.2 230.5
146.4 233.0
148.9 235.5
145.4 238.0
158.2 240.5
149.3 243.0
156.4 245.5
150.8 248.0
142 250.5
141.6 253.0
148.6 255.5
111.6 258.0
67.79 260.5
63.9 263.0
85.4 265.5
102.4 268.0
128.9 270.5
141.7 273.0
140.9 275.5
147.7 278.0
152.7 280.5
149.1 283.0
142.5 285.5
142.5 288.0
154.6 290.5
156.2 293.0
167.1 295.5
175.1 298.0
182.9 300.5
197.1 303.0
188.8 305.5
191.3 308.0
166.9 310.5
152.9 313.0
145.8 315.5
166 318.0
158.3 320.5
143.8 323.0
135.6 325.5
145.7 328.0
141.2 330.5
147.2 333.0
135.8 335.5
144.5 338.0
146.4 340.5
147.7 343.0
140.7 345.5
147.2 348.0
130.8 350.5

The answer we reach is 6.0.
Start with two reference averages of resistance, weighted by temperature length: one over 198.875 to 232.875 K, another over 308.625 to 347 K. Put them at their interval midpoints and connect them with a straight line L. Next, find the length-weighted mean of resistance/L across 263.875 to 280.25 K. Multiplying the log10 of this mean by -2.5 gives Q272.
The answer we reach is 0.19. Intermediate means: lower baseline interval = 150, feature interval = 125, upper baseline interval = 149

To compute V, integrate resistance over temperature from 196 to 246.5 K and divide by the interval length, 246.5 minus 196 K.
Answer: 150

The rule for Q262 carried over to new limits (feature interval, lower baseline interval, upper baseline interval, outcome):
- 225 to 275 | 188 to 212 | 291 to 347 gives 6.6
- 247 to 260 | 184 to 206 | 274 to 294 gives 1.2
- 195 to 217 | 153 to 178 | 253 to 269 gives -2.6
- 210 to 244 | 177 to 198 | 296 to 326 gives 2.4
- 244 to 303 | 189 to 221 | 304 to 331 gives 6.3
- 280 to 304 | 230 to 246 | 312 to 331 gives -2.0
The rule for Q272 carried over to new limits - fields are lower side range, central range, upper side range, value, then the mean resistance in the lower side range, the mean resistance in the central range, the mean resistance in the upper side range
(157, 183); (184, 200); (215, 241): 0.05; 161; 150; 149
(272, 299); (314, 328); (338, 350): -0.02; 152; 150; 144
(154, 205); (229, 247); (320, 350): 0.01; 156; 151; 144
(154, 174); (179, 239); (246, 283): -0.08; 154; 152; 125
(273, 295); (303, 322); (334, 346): -0.16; 149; 169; 143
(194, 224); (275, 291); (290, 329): 0.09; 149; 147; 165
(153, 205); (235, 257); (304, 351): 0.04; 156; 149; 152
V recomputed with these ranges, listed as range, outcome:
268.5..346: 154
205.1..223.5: 148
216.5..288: 137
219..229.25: 154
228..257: 149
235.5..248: 152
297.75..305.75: 187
